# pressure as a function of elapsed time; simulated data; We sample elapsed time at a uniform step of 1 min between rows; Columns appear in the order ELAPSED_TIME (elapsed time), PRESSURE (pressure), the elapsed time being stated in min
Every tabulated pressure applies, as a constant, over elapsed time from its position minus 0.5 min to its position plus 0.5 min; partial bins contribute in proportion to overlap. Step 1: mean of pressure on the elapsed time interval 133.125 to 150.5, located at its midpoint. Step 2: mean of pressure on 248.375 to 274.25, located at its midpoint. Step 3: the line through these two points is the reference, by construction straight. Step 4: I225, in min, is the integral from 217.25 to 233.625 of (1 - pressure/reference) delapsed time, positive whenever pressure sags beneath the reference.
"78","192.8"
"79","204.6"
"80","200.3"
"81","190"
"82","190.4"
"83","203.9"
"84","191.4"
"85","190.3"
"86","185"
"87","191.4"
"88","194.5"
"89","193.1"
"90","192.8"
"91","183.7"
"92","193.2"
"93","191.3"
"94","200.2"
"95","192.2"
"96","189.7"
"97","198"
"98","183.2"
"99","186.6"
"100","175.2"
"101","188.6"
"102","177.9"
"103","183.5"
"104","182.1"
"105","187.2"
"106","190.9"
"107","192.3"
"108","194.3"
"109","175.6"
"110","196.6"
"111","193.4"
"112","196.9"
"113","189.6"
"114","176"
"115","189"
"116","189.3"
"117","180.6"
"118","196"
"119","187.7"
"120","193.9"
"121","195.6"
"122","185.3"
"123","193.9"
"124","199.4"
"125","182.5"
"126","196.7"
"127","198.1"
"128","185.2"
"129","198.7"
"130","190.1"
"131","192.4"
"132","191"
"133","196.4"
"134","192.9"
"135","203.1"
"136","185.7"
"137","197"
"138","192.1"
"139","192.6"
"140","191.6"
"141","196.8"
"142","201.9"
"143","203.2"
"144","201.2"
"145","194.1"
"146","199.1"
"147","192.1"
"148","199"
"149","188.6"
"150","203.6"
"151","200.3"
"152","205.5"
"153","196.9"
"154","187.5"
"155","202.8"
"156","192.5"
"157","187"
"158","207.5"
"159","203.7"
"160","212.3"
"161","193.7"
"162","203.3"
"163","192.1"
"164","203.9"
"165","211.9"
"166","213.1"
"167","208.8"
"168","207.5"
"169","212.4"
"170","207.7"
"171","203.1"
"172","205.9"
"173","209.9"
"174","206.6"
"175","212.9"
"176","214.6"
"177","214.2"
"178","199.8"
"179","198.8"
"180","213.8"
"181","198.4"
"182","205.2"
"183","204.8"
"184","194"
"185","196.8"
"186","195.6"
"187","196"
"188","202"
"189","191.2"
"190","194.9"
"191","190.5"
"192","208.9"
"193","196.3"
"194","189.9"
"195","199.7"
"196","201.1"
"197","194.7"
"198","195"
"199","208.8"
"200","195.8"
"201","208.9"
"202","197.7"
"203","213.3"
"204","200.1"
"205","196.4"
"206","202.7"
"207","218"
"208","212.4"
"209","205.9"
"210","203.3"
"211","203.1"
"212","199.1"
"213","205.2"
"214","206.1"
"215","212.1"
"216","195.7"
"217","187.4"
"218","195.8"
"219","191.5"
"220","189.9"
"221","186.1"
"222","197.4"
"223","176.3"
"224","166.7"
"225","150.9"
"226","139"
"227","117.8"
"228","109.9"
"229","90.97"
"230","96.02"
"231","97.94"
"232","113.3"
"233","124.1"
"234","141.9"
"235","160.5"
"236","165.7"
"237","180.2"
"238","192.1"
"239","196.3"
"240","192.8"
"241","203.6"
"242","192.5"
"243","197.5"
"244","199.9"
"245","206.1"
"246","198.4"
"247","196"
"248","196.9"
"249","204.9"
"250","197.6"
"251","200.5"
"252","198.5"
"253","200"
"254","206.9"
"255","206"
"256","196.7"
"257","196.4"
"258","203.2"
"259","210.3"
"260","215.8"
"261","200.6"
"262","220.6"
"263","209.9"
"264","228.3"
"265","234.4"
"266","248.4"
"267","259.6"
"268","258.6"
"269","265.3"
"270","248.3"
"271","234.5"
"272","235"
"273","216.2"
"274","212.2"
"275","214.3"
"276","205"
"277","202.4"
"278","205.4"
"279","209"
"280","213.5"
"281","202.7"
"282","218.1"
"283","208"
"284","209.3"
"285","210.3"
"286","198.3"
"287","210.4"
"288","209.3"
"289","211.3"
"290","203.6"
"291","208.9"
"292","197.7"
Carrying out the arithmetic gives 5.03 min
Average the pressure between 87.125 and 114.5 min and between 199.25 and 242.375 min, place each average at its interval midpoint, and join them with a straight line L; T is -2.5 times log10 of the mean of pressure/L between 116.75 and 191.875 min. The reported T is -0.08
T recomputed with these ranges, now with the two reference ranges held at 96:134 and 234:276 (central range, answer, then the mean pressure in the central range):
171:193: -0.020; 202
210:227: 0.099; 186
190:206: 0.007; 200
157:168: -0.045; 204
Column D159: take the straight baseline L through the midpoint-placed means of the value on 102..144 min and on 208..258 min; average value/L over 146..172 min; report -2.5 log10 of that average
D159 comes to -0.08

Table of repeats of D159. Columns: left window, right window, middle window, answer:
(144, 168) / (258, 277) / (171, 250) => 0.134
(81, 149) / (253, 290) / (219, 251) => 0.249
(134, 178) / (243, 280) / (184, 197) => 0.048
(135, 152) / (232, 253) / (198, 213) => -0.080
